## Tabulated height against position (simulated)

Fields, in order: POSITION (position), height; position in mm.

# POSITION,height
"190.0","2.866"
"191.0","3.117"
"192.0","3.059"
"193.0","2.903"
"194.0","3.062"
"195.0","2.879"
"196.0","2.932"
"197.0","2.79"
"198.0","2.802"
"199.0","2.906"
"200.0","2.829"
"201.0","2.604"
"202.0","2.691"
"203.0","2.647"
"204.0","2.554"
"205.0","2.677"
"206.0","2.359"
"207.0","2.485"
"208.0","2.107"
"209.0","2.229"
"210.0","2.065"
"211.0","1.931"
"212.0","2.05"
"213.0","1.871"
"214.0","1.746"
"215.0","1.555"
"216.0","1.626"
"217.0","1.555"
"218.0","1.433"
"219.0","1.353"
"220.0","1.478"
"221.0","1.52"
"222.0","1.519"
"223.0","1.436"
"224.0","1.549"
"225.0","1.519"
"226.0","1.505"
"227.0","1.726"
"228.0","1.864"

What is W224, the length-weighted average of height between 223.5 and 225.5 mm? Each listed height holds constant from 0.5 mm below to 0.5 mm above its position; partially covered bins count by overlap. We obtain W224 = 1.53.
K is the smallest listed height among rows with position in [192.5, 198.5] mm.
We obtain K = 2.79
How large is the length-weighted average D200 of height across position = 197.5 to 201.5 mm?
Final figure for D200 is 2.79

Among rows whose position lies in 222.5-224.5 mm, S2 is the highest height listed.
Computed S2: 1.549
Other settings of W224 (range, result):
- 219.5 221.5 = 1.5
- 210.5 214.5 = 1.9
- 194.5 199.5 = 2.86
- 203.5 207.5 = 2.52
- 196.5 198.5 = 2.8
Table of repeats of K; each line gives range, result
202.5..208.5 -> 2.107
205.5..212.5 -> 1.931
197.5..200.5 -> 2.802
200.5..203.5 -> 2.604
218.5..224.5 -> 1.353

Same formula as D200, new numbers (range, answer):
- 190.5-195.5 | 3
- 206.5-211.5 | 2.16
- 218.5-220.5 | 1.42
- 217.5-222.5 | 1.46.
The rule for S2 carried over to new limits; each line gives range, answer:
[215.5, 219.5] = 1.626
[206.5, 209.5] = 2.485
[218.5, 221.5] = 1.52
